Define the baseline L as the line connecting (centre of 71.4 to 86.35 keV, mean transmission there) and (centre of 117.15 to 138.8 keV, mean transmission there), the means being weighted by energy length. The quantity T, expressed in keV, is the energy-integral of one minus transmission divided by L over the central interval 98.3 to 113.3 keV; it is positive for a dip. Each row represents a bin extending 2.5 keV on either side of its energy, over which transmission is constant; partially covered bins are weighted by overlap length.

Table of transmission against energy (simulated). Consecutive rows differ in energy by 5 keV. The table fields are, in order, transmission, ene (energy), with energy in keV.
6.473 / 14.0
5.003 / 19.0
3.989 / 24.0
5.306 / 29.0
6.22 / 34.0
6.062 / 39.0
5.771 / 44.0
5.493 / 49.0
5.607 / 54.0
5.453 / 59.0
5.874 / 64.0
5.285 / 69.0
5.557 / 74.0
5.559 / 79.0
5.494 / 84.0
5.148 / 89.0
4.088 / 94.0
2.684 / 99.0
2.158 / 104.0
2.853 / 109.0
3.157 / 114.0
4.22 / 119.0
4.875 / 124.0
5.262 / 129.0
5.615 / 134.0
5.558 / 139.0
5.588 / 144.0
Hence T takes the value 7.6 keV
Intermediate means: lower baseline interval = 5.54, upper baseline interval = 5.08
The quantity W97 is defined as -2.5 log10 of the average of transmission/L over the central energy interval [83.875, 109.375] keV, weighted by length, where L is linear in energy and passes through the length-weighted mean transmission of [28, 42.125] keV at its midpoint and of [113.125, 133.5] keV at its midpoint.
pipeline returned 0.35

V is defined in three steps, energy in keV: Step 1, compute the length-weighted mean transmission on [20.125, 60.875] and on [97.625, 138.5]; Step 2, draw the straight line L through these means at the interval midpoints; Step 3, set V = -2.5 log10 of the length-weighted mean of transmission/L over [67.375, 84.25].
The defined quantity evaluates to -0.15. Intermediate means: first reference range 5.47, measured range 5.48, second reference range 3.97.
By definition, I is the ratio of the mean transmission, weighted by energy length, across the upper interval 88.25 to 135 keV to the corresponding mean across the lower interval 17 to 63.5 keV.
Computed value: 0.7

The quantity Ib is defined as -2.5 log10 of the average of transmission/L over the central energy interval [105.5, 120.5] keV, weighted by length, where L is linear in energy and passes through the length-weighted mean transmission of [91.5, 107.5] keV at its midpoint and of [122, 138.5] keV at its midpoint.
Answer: 0.22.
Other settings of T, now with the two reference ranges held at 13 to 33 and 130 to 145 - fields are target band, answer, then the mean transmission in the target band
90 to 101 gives 3.6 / 3.66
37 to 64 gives -2.2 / 5.69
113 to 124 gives 2.9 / 4.03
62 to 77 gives -0.7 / 5.56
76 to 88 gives -0.2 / 5.48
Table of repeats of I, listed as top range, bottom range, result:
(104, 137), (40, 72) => 0.75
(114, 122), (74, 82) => 0.71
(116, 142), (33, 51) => 0.87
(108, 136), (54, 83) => 0.79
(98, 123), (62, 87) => 0.57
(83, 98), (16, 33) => 0.94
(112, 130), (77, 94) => 0.83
